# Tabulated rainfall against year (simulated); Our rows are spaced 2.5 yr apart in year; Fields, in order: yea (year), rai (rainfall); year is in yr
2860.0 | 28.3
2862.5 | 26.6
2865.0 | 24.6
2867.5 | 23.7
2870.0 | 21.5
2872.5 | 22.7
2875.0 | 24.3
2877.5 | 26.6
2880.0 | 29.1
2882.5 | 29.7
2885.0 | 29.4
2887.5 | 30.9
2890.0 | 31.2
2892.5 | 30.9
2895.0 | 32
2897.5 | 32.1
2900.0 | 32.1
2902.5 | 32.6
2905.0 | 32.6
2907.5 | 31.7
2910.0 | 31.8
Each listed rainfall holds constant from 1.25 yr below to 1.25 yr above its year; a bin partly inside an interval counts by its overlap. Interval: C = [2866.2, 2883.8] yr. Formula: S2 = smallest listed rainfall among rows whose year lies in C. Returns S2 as 21.5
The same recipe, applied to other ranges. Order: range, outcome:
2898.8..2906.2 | 32.1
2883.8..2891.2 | 29.4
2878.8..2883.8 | 29.1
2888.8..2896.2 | 30.9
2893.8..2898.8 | 32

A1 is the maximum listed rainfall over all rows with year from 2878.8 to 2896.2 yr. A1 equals 32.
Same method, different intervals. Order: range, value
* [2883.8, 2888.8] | 30.9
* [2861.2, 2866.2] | 26.6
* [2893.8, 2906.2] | 32.6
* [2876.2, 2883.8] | 29.7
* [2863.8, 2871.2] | 24.6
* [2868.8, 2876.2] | 24.3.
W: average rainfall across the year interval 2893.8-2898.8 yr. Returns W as 32.1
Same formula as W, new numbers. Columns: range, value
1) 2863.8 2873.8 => 23.1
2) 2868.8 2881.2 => 24.8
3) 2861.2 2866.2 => 25.6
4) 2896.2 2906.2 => 32.3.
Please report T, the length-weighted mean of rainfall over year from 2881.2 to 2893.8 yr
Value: 30.4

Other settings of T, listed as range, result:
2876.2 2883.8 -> 28.4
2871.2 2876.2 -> 23.5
